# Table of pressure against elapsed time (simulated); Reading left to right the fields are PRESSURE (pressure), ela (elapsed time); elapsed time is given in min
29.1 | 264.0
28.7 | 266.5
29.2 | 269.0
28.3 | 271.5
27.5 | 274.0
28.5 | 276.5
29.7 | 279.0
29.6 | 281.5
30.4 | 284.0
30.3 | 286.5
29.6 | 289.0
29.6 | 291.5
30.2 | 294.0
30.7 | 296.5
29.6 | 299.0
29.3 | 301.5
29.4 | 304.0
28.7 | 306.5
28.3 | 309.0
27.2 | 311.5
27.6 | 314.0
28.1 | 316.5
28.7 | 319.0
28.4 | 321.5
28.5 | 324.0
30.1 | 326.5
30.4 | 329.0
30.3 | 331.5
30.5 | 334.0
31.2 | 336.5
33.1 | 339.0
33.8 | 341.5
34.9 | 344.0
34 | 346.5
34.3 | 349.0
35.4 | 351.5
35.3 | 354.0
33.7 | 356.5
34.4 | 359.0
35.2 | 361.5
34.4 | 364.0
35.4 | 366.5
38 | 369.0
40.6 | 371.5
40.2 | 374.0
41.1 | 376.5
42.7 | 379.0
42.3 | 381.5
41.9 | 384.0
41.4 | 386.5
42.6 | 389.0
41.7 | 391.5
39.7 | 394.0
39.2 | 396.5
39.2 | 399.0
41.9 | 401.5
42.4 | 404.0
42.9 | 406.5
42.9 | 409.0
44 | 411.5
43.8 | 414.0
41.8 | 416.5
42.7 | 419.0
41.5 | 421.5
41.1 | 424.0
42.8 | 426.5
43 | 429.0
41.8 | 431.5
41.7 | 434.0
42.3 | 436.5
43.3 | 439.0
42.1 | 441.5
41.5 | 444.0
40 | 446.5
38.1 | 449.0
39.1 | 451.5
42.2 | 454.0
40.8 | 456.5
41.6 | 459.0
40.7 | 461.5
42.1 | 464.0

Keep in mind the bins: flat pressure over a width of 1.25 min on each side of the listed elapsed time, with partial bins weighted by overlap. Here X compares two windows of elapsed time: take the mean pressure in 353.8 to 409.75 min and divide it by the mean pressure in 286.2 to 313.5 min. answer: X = 1.35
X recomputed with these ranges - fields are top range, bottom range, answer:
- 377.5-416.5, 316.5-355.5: 1.32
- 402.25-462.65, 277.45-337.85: 1.42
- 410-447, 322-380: 1.22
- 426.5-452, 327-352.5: 1.27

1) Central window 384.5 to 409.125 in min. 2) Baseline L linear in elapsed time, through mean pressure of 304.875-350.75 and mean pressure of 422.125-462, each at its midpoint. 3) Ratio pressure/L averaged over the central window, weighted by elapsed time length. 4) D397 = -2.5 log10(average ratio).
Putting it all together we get -0.12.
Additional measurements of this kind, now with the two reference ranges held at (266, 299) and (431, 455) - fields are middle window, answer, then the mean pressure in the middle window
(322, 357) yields 0.04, 32.4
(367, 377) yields -0.10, 39.5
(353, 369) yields 0.01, 35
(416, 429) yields -0.06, 42.1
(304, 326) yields 0.13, 28.3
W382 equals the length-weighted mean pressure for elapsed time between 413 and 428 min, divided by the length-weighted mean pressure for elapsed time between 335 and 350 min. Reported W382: 1.3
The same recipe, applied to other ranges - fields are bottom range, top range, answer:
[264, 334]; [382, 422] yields 1.44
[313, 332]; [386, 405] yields 1.41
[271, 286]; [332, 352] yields 1.14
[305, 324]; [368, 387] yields 1.46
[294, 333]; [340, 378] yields 1.24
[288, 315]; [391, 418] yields 1.43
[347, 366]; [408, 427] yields 1.23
